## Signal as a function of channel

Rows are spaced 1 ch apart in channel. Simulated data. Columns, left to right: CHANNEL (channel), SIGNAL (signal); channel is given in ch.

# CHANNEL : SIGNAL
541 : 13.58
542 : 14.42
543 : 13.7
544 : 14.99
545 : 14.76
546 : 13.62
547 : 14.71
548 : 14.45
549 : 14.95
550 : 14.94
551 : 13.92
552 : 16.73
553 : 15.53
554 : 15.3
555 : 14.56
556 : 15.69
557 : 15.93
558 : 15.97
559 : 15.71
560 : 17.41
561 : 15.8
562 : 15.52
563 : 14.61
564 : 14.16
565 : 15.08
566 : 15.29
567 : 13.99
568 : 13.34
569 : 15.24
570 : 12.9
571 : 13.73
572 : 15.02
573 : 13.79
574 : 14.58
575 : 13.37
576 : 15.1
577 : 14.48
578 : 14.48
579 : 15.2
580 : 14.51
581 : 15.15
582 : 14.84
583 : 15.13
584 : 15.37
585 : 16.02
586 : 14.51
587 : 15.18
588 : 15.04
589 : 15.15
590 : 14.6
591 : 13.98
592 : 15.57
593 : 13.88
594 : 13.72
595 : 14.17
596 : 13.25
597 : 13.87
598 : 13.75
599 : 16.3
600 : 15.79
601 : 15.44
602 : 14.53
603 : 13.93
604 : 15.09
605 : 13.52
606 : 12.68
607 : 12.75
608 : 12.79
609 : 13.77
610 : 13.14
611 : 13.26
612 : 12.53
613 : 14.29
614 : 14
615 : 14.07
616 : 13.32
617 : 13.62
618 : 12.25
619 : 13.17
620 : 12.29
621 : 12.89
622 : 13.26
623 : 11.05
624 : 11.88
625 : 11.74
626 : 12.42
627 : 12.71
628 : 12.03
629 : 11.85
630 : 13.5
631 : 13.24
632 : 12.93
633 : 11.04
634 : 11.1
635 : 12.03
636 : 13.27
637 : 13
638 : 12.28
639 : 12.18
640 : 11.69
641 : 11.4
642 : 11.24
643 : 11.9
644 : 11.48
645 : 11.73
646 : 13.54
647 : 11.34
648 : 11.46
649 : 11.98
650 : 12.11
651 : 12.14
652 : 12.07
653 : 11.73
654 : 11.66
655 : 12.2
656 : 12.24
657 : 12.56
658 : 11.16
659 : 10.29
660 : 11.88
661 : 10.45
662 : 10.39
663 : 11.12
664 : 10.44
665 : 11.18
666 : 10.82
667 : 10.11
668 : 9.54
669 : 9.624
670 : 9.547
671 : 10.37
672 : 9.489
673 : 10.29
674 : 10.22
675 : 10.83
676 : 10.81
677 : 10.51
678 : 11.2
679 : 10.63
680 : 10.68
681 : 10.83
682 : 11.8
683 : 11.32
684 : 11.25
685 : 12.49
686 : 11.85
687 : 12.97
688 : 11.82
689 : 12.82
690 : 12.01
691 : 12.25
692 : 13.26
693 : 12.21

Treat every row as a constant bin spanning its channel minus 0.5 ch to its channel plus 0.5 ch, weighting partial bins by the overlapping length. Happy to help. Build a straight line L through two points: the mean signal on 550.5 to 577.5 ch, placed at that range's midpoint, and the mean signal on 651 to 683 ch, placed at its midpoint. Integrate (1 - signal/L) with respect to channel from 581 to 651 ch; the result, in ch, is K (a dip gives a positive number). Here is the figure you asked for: -2.0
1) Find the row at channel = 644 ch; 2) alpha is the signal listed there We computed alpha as 11.48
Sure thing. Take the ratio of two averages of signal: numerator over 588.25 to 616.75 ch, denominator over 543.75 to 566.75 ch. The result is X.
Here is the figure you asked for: 0.9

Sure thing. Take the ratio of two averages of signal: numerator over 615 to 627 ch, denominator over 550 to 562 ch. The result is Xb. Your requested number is 0.8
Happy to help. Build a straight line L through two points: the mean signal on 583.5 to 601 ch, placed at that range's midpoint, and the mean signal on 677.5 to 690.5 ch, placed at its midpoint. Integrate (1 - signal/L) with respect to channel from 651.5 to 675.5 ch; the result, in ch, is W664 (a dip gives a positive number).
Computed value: 3.0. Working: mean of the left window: 14.7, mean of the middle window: 10.8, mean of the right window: 11.7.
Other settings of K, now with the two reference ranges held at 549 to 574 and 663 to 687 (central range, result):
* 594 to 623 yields -0.9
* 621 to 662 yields 0.0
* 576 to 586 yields -0.5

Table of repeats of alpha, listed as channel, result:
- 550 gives 14.94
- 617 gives 13.62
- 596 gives 13.25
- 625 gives 11.74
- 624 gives 11.88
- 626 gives 12.42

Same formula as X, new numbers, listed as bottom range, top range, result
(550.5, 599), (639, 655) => 0.80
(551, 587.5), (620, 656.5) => 0.81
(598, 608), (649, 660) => 0.83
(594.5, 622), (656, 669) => 0.79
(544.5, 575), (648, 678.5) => 0.74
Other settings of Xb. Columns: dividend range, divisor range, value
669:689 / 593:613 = 0.79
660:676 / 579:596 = 0.70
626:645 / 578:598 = 0.83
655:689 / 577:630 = 0.79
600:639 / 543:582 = 0.88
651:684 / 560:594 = 0.74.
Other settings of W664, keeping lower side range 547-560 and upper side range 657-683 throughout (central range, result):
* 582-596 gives -0.8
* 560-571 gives 0.1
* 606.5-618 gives -0.3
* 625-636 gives -0.1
